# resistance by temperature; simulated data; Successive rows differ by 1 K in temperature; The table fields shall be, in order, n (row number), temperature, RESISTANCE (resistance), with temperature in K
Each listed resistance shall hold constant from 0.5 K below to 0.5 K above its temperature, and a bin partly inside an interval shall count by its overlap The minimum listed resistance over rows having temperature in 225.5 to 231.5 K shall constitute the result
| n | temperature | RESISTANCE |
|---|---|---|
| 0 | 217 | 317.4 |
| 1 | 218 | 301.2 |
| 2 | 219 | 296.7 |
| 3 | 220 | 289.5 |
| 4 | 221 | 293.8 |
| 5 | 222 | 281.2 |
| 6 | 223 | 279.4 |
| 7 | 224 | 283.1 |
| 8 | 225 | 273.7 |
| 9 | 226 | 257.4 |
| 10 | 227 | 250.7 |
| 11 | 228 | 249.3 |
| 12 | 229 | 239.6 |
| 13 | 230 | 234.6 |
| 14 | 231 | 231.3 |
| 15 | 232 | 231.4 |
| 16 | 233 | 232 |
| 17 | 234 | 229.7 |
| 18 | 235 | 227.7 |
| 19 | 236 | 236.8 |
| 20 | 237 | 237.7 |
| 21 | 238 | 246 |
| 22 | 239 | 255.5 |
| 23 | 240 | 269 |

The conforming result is 231.3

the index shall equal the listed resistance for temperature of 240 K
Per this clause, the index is 269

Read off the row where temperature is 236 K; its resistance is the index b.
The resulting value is 236.8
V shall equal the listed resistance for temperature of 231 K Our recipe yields 231.3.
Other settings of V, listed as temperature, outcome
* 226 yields 257.4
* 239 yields 255.5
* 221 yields 293.8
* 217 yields 317.4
